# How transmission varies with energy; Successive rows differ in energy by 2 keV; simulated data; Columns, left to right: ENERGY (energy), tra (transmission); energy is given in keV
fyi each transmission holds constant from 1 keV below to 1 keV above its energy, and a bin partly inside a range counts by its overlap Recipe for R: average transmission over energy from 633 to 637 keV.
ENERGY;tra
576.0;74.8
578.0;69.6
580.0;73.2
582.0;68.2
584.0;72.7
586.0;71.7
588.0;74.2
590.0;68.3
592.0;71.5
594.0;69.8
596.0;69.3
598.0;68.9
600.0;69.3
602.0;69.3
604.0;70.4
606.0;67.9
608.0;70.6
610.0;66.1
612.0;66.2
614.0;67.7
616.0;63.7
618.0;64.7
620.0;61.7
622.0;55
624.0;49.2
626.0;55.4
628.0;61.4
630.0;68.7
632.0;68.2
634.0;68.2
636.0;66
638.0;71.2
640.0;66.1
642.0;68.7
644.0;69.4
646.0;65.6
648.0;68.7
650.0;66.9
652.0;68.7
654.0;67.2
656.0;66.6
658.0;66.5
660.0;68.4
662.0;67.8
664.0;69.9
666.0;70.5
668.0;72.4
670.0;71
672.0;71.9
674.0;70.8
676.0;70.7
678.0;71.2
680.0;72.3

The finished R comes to 67.1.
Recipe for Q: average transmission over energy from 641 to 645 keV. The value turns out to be 69.1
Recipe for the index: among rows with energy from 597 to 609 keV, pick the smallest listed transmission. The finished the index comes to 67.9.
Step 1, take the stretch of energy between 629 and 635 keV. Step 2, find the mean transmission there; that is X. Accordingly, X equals 68.4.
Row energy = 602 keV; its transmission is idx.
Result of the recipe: 69.3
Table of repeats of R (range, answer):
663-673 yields 71.1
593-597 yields 69.5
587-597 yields 70.6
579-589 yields 72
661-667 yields 69.4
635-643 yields 68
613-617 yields 65.7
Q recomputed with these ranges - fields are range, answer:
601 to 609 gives 69.6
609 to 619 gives 65.7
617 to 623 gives 60.5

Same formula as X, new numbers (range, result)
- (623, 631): 58.7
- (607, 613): 67.6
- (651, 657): 67.5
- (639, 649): 67.7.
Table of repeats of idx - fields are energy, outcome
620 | 61.7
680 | 72.3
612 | 66.2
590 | 68.3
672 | 71.9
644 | 69.4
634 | 68.2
